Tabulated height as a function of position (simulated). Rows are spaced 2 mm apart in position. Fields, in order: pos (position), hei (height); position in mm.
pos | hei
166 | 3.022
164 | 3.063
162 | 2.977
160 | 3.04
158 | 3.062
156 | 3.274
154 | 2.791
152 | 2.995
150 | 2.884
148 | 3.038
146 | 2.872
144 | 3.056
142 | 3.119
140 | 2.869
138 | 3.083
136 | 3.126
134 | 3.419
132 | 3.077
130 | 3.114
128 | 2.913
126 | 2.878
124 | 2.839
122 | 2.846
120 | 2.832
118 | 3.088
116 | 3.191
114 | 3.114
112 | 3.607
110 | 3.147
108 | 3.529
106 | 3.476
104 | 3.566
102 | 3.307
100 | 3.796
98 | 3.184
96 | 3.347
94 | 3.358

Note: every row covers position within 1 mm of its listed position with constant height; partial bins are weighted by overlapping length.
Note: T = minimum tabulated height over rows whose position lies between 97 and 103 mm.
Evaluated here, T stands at 3.184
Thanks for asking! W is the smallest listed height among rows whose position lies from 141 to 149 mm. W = 2.872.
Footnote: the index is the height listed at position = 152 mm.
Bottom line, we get 2.995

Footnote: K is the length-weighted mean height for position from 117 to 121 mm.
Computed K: 2.96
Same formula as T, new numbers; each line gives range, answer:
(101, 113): 3.147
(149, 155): 2.791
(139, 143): 2.869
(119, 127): 2.832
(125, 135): 2.878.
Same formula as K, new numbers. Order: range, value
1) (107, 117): 3.32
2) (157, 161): 3.05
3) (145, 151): 2.93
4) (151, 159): 3.03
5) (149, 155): 2.89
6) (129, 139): 3.16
